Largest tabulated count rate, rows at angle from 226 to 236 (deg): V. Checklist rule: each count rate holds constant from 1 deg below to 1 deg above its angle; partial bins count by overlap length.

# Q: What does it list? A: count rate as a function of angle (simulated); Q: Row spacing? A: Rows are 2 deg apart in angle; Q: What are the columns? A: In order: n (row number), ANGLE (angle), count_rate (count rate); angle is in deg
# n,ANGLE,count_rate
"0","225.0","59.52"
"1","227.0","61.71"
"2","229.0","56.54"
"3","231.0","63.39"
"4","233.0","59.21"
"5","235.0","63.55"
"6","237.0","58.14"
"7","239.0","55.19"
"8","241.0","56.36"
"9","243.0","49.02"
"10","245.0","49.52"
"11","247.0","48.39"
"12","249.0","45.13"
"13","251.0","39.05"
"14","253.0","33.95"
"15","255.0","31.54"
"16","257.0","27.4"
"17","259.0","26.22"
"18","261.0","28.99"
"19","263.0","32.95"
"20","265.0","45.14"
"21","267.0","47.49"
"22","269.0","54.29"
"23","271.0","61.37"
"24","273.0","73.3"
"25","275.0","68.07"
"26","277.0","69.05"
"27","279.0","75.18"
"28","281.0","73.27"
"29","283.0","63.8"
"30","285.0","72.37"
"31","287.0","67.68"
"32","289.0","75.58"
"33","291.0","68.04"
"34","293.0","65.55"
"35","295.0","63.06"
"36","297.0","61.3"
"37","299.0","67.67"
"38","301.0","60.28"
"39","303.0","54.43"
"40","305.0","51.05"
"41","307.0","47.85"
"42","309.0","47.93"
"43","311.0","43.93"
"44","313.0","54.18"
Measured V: 63.55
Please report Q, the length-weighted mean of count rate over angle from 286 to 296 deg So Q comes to 68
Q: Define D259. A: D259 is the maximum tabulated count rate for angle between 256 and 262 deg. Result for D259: 28.99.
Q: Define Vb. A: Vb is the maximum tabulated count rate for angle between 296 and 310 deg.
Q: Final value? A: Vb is 67.67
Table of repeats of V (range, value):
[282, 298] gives 75.58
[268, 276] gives 73.3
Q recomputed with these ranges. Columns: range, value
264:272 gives 52.1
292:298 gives 63.3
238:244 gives 53.5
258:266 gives 33.3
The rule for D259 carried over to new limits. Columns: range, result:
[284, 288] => 72.37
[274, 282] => 75.18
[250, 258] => 39.05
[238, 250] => 56.36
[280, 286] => 73.27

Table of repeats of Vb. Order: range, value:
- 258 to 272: 61.37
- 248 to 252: 45.13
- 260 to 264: 32.95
